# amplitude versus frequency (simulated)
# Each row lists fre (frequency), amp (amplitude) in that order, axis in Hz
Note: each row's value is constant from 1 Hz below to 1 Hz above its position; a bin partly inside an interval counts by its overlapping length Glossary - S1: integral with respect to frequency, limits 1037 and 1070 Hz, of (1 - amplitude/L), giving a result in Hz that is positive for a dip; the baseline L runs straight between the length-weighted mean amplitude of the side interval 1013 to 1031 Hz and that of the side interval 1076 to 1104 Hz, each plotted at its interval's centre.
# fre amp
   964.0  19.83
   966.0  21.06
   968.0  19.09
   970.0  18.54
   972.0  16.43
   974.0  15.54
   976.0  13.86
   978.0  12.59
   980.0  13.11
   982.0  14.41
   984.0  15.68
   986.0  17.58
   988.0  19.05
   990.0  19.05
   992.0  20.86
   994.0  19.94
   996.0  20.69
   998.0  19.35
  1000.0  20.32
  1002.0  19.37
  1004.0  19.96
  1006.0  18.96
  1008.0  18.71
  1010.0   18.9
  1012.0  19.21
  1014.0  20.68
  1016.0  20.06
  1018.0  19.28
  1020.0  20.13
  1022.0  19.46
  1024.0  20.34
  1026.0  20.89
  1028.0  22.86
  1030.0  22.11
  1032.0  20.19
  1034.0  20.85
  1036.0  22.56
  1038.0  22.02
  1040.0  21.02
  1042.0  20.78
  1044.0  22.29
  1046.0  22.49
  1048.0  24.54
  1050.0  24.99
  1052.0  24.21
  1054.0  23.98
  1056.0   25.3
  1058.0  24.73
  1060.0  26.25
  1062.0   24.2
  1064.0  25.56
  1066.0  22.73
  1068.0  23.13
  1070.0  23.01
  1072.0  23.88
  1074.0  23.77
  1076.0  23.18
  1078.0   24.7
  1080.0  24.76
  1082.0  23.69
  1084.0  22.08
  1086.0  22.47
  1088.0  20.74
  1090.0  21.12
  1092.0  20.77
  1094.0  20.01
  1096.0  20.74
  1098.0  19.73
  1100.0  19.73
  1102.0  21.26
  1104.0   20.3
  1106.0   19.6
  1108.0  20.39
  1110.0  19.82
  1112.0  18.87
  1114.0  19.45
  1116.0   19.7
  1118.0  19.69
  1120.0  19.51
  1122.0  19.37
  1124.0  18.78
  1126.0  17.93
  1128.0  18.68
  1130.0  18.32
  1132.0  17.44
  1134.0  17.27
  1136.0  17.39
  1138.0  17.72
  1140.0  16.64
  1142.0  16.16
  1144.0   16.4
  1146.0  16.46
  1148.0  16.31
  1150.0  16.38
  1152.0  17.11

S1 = -3.9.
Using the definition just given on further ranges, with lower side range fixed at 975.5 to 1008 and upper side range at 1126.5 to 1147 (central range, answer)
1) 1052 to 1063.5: -4.74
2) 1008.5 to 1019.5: -1.12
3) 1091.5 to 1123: -4.58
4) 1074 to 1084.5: -3.75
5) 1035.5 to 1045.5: -2.29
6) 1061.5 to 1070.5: -3.16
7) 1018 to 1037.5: -3.57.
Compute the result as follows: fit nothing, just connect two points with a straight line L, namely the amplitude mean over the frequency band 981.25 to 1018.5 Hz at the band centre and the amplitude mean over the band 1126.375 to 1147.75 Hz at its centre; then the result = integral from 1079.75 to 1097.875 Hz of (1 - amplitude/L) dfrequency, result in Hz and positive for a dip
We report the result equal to -3.8 Hz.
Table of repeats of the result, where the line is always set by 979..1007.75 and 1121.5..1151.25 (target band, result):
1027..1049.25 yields -4.77 Hz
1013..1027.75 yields -1.62 Hz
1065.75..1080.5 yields -4.79 Hz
